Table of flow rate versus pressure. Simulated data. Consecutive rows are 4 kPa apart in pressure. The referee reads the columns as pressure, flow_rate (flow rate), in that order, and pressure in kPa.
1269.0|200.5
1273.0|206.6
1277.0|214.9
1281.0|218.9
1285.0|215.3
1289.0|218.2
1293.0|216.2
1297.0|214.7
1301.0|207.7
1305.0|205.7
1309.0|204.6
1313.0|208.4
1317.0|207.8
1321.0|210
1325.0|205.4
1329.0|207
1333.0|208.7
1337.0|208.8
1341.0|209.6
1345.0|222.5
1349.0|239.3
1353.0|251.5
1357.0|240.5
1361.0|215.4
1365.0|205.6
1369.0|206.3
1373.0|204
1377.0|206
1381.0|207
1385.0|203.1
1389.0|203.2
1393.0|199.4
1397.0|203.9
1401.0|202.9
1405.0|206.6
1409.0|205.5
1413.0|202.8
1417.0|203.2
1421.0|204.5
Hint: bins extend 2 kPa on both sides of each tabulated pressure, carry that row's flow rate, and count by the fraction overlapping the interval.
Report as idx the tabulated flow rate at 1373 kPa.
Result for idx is 204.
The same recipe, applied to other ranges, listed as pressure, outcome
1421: 204.5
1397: 203.9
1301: 207.7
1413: 202.8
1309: 204.6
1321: 210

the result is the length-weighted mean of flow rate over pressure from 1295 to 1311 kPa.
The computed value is 208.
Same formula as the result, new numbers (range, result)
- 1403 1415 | 205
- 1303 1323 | 207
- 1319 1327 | 208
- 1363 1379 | 205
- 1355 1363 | 228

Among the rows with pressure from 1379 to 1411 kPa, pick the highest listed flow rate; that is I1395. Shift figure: 207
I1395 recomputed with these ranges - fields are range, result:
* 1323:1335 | 208.7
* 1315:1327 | 210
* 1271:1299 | 218.9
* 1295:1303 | 214.7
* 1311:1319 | 208.4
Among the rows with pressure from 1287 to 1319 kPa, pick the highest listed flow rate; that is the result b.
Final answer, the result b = 218.2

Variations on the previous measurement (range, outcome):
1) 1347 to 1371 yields 251.5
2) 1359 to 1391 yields 215.4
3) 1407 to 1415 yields 205.5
